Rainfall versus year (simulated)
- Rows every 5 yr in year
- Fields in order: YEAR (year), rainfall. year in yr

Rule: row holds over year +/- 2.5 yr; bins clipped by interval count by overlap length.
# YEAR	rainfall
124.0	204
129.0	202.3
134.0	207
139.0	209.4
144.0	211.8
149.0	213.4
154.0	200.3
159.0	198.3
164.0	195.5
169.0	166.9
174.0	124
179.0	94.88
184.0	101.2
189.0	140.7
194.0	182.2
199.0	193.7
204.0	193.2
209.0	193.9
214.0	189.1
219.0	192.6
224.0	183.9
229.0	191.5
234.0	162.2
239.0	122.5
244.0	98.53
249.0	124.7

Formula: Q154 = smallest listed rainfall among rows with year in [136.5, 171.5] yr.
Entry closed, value 166.9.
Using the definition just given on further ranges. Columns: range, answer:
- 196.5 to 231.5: 183.9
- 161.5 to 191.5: 94.88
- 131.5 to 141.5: 207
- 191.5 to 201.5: 182.2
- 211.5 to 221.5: 189.1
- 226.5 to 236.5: 162.2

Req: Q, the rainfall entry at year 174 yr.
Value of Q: 124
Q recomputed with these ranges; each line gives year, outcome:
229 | 191.5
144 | 211.8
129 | 202.3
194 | 182.2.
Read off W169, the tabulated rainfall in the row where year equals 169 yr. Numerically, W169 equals 166.9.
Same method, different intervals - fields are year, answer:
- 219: 192.6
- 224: 183.9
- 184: 101.2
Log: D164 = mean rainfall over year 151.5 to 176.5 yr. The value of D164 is 177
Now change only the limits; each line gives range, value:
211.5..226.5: 189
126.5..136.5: 205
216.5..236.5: 183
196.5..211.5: 194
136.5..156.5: 209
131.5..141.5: 208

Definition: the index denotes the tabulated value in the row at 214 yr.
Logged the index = 189.1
